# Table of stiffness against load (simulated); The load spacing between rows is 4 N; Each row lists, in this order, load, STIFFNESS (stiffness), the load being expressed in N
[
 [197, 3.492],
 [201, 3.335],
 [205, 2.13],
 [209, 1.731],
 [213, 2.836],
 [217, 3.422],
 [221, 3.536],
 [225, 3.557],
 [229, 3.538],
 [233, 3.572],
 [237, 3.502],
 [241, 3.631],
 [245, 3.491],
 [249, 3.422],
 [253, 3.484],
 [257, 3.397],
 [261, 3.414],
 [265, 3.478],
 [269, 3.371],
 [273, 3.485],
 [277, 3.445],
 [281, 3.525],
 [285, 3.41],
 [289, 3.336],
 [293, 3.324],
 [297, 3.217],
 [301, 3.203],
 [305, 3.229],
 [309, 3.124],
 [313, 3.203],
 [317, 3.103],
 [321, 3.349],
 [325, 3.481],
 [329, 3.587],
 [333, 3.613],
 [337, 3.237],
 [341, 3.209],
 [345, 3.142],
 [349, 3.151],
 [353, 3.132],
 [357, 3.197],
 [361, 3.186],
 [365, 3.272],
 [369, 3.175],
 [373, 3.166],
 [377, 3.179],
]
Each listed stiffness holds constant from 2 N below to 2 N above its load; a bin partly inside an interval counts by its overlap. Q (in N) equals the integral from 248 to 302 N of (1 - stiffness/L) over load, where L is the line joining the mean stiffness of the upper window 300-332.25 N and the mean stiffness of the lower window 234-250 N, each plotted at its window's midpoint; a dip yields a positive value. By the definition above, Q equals 0.4 N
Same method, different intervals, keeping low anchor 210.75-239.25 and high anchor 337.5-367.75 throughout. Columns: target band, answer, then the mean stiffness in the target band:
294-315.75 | 0.48 N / 3.2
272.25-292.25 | -0.73 N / 3.43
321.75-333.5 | -1.09 N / 3.53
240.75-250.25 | -0.35 N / 3.5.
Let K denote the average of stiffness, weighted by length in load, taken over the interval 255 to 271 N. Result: 3.42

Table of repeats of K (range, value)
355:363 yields 3.19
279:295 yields 3.4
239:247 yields 3.56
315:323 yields 3.23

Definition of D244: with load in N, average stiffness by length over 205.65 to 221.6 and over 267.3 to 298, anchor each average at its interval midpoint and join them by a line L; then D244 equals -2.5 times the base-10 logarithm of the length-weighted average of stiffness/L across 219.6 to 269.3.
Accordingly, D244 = -0.15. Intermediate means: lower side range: 2.76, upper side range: 3.39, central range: 3.5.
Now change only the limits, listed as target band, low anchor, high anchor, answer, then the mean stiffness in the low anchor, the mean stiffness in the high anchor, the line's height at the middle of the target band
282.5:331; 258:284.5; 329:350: 0.02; 3.45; 3.31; 3.37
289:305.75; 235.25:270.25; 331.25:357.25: 0.03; 3.47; 3.24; 3.36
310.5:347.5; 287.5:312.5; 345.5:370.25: -0.04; 3.23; 3.18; 3.21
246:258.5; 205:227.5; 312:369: -0.13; 2.95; 3.27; 3.04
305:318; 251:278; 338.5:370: 0.05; 3.44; 3.18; 3.31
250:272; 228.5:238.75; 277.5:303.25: 0.00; 3.54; 3.34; 3.44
